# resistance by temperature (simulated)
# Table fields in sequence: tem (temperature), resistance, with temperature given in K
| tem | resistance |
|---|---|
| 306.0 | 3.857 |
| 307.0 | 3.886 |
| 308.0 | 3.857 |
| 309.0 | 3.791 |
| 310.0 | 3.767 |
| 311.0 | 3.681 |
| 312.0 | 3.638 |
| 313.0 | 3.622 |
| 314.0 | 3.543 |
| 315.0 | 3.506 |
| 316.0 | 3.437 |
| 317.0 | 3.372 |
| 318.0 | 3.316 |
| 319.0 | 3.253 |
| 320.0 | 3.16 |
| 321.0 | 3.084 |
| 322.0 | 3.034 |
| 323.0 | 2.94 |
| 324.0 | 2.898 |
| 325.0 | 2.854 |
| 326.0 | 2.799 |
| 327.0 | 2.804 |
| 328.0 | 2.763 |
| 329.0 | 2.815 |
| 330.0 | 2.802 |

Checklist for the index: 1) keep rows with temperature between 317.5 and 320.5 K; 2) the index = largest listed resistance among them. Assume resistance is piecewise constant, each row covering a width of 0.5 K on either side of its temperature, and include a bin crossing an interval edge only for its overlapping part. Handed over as 3.316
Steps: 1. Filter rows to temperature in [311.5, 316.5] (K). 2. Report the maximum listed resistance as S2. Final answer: 3.638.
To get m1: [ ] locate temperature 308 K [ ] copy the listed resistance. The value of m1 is 3.857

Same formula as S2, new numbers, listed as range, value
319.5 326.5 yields 3.16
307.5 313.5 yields 3.857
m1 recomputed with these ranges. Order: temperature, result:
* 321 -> 3.084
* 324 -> 2.898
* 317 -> 3.372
